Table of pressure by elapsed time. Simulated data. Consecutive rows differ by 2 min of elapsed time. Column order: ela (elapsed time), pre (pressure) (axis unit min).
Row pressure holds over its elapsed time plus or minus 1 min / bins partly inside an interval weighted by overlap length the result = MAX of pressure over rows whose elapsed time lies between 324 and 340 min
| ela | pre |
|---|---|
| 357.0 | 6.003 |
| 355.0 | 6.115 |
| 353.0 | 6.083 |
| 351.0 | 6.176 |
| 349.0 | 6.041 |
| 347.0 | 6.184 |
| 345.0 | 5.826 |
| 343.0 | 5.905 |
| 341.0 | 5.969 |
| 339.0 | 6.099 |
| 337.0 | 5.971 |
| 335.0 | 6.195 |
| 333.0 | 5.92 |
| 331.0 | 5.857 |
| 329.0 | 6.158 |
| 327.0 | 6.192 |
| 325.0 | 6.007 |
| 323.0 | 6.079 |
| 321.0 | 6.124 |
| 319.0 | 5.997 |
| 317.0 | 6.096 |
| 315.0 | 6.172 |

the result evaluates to 6.195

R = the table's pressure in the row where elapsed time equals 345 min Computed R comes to 5.826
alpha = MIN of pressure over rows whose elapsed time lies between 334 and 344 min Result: 5.905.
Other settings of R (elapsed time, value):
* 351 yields 6.176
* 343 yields 5.905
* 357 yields 6.003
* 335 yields 6.195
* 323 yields 6.079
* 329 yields 6.158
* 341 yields 5.969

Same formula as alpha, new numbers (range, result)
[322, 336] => 5.857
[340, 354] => 5.826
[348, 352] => 6.041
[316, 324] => 5.997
